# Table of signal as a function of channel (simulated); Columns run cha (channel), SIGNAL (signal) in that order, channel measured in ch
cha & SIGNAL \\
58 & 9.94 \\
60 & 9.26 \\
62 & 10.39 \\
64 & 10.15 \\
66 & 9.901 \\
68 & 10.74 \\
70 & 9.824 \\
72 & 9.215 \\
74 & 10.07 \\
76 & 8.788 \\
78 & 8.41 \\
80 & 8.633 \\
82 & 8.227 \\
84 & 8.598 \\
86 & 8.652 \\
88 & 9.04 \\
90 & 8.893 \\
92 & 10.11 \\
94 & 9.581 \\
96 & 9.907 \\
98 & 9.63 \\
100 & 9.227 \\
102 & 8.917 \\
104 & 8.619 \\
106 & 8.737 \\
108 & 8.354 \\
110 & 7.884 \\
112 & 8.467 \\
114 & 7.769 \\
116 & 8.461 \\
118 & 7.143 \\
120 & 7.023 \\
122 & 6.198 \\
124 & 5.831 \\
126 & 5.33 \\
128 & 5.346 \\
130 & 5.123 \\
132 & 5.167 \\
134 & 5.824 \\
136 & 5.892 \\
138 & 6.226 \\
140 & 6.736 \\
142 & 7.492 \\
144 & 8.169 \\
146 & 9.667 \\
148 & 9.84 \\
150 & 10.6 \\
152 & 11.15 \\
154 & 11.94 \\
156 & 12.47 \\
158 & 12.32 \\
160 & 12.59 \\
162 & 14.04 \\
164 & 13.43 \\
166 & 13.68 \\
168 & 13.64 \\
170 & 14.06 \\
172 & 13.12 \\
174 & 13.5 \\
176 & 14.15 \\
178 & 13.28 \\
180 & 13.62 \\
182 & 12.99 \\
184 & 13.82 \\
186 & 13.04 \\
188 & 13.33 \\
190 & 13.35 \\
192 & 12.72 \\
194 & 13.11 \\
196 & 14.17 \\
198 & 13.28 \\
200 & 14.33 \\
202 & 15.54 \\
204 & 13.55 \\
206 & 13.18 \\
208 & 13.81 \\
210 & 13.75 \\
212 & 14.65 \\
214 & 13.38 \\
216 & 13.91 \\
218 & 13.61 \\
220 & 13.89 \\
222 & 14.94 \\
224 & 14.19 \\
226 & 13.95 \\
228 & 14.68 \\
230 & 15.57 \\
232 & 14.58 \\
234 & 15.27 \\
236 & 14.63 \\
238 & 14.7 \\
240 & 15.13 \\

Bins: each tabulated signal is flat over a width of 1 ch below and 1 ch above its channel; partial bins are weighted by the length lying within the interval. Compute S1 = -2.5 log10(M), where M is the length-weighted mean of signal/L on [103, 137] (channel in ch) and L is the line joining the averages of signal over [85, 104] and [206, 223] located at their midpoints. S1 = 0.426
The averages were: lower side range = 9.29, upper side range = 13.9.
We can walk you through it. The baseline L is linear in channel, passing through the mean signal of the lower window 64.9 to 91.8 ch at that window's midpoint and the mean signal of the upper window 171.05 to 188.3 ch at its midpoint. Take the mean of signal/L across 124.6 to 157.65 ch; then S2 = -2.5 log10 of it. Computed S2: 0.43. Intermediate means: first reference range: 9.19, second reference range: 13.4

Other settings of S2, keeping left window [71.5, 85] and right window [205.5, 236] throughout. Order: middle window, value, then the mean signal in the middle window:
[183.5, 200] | -0.020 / 13.4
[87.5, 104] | 0.014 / 9.38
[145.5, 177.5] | -0.048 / 12.6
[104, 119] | 0.232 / 8.15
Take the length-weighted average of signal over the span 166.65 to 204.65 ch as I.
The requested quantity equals 13.6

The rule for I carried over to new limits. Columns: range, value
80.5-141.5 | 7.7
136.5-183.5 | 11.6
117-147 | 6.48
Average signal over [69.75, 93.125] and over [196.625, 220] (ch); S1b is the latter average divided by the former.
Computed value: 1.5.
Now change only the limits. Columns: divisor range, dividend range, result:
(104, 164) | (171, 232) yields 1.64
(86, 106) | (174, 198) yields 1.45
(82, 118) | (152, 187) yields 1.50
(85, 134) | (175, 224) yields 1.75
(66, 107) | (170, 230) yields 1.50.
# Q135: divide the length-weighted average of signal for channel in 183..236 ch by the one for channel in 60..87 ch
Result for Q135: 1.5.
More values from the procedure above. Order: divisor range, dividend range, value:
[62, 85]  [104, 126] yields 0.80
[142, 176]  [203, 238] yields 1.18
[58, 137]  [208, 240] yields 1.73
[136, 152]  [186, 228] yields 1.65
